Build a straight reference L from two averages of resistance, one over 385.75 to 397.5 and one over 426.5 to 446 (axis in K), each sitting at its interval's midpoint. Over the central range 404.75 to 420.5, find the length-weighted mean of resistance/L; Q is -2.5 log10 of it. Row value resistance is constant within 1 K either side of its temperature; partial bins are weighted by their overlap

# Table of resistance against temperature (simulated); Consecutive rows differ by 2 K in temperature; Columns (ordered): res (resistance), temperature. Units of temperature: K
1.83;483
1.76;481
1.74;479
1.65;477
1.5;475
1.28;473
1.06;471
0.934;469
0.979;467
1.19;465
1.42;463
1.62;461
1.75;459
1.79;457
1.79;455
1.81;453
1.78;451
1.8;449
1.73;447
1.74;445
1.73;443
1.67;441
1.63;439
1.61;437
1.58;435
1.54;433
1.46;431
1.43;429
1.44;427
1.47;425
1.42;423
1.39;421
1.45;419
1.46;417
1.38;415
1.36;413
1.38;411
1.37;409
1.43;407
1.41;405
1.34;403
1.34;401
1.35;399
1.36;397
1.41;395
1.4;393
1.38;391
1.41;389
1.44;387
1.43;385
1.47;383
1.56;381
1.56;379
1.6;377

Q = 0.06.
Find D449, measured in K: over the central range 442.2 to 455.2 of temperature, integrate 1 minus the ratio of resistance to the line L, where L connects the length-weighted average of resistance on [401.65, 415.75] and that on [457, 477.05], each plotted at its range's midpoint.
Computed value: -3.9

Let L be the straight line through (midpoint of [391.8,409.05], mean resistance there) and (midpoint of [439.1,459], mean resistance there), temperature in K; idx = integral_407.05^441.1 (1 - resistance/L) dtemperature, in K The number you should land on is 2.1 K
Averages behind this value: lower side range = 1.38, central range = 1.47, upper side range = 1.75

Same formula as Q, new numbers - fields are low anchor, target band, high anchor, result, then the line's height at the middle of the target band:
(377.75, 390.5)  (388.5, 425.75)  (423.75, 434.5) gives 0.06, 1.47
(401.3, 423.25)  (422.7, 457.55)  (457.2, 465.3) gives -0.10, 1.48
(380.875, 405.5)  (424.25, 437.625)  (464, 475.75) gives -0.18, 1.28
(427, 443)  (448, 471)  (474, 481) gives 0.07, 1.61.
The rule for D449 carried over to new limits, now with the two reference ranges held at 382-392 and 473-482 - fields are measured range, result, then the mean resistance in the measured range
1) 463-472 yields 2.9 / 1.08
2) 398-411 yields 0.8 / 1.37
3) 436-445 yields -0.7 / 1.67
